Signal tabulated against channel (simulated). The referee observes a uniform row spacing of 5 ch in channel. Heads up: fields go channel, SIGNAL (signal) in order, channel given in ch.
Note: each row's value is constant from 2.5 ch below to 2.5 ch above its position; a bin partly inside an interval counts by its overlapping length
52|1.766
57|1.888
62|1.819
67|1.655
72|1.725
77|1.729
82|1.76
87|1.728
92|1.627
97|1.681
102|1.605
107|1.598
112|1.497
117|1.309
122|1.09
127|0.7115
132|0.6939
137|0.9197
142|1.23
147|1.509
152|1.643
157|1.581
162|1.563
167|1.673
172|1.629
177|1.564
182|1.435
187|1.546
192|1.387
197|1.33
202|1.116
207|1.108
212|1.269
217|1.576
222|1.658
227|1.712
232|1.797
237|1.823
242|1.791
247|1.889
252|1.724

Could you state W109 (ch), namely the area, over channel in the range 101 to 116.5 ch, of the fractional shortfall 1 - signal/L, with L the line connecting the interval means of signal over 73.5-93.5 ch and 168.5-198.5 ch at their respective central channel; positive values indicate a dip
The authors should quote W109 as 1.2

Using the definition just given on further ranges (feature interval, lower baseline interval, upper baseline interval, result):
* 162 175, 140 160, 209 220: -1.4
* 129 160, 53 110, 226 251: 8.7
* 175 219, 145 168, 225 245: 8.4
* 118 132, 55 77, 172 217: 6.0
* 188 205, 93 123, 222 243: 3.9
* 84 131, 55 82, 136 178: 7.0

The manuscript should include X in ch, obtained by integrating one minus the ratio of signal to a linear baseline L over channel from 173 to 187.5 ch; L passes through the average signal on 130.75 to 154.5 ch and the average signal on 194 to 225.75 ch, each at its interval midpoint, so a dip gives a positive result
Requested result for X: -2.5 ch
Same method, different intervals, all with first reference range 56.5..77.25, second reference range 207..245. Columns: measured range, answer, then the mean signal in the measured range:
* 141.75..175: 2.2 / 1.57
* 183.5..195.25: 1.4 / 1.46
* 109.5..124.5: 3.6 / 1.3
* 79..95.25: 0.3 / 1.7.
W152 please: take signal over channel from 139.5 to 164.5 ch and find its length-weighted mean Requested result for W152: 1.51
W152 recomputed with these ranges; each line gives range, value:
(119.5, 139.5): 0.854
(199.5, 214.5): 1.16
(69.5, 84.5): 1.74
